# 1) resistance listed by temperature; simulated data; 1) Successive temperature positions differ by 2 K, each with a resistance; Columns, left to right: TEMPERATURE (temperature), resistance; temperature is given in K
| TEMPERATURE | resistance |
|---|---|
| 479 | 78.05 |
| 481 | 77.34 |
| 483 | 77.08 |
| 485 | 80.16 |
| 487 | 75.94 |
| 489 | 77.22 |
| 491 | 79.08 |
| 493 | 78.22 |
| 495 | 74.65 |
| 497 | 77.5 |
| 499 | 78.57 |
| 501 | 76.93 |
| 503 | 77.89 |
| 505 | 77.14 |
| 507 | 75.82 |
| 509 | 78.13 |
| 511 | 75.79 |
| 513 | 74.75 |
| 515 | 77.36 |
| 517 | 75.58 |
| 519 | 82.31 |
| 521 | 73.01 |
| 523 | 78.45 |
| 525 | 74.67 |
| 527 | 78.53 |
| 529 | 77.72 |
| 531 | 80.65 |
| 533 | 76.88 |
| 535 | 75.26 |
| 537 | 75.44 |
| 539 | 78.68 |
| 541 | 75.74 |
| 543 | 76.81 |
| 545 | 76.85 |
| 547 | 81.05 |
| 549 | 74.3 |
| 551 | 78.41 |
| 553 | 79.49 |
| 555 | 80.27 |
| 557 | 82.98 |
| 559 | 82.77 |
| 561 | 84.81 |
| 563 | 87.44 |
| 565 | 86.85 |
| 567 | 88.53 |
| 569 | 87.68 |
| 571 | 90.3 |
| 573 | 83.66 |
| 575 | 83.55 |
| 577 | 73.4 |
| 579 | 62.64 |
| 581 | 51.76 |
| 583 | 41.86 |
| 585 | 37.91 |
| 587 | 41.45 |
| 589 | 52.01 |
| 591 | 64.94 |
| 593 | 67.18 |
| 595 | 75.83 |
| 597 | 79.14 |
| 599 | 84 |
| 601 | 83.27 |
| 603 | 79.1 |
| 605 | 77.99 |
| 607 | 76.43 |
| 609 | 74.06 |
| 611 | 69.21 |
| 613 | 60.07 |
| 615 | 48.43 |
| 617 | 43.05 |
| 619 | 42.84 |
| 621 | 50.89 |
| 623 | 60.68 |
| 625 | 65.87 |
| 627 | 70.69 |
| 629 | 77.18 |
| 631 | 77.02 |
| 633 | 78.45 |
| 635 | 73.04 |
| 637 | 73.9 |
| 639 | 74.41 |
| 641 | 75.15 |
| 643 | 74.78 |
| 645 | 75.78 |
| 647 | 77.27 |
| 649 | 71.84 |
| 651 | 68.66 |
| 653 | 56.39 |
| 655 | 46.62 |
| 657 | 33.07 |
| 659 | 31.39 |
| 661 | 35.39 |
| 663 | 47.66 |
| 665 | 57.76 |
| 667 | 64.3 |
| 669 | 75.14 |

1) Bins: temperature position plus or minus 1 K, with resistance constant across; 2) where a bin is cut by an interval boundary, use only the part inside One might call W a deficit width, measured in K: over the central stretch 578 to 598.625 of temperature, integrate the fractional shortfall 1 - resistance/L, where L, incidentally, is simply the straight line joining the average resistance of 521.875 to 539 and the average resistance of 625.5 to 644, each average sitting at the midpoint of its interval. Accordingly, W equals 4.77 K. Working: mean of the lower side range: 77.3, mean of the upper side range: 74.7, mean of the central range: 58.3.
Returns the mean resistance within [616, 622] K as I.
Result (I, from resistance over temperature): 45.6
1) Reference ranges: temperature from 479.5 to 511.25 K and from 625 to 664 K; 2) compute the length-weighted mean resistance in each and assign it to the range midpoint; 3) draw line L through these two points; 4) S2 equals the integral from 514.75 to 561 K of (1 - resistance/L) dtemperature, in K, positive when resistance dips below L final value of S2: -2.9 K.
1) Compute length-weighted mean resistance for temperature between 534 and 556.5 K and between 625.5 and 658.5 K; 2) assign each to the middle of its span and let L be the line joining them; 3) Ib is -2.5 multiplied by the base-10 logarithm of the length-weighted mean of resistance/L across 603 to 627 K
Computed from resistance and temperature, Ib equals 0.15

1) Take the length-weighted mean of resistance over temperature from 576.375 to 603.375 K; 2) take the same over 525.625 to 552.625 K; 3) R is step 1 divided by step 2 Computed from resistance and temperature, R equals 0.8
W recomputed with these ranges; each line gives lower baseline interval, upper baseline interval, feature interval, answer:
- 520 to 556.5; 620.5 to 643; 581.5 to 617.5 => 4.42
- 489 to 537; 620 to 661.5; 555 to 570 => -2.75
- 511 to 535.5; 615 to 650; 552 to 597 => 0.35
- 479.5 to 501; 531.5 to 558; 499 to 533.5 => 0.23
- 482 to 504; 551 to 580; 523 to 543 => 0.76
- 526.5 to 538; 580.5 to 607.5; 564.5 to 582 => -2.27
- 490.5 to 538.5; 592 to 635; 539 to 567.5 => -2.77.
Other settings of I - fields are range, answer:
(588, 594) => 61.4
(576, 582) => 62.6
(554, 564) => 83.7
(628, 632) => 77.1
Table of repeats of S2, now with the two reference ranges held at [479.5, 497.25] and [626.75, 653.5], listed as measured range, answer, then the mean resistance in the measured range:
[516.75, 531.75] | -0.22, 77.7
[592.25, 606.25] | -0.68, 78.2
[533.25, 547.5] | -0.16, 77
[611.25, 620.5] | 2.97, 50.4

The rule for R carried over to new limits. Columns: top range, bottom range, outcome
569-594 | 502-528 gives 0.83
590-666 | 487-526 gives 0.85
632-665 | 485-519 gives 0.80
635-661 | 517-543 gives 0.81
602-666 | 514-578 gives 0.79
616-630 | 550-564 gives 0.71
